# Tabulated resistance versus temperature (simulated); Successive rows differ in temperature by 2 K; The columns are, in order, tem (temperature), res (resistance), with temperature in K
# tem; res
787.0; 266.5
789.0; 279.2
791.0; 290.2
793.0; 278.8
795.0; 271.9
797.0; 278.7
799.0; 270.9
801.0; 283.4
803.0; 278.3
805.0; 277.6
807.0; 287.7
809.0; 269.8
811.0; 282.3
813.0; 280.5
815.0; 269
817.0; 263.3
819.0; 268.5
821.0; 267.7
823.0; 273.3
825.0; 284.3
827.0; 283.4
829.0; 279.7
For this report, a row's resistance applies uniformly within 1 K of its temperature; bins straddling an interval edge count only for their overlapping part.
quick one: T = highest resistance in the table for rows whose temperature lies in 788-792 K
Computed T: 290.2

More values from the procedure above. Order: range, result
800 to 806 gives 283.4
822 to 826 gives 284.3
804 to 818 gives 287.7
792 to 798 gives 278.8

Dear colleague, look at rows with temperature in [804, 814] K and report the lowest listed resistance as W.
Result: 269.8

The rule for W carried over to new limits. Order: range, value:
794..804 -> 270.9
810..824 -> 263.3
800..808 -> 277.6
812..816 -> 269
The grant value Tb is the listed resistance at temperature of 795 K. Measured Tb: 271.9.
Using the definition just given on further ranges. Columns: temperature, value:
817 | 263.3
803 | 278.3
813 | 280.5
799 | 270.9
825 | 284.3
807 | 287.7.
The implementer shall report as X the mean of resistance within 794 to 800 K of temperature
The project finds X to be 274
